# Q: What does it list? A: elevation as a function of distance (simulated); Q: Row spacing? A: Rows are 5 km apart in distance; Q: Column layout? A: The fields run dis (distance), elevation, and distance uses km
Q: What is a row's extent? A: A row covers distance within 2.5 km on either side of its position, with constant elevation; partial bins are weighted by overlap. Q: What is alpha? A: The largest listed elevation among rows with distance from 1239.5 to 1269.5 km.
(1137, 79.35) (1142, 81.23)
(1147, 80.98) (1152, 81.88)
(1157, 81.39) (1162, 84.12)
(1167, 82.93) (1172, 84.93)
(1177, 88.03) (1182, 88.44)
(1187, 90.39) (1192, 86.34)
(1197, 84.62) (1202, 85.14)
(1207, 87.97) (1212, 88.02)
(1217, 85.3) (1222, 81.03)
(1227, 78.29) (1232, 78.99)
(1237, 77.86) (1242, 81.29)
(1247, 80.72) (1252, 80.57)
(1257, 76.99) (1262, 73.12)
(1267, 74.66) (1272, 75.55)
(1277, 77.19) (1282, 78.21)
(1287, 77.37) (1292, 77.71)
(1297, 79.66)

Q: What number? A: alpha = 81.29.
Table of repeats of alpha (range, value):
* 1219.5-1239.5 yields 81.03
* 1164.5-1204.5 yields 90.39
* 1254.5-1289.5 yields 78.21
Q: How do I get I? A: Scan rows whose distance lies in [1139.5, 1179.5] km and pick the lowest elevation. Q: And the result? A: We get 80.98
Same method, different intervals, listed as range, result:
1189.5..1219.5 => 84.62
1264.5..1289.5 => 74.66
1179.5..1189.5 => 88.44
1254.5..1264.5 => 73.12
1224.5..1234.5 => 78.29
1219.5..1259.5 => 76.99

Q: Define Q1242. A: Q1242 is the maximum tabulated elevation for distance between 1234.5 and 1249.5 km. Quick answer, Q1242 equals 81.29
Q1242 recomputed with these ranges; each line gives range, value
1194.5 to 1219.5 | 88.02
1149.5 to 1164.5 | 84.12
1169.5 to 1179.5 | 88.03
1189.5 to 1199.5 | 86.34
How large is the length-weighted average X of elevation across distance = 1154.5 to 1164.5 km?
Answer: 82.8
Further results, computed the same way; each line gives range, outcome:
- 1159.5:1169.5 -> 83.5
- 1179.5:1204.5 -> 87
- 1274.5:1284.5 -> 77.7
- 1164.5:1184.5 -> 86.1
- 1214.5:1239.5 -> 80.3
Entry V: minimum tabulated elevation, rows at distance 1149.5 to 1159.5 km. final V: 81.39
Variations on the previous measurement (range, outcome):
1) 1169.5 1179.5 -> 84.93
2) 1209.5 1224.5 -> 81.03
